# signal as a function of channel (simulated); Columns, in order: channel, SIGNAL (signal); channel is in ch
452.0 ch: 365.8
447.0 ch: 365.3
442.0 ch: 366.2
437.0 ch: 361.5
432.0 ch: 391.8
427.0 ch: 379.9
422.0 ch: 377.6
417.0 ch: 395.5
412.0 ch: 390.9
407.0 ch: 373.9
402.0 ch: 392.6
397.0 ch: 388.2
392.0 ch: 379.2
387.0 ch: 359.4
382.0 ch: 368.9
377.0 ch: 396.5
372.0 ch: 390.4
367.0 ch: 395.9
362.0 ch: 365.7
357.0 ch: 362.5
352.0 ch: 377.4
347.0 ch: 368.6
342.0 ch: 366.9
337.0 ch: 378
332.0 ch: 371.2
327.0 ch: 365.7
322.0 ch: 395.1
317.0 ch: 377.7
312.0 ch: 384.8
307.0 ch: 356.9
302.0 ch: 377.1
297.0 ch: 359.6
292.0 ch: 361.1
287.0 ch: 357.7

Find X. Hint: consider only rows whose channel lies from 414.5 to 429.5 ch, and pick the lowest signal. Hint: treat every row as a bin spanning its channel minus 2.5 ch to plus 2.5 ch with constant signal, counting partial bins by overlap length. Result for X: 377.6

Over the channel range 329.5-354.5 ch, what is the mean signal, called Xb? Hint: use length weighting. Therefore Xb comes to 372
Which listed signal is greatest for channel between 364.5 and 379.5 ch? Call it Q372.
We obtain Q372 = 396.5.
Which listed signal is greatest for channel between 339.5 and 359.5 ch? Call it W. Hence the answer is 377.4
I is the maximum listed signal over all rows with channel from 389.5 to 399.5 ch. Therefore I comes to 388.2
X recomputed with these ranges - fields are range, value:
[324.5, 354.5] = 365.7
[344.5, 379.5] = 362.5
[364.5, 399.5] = 359.4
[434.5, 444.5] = 361.5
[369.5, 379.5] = 390.4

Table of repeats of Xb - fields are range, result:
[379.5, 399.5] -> 374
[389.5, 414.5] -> 385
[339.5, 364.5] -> 368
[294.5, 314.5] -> 370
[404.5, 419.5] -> 387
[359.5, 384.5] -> 383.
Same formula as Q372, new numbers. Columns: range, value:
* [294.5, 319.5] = 384.8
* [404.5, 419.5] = 395.5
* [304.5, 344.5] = 395.1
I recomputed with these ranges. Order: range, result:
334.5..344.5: 378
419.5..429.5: 379.9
